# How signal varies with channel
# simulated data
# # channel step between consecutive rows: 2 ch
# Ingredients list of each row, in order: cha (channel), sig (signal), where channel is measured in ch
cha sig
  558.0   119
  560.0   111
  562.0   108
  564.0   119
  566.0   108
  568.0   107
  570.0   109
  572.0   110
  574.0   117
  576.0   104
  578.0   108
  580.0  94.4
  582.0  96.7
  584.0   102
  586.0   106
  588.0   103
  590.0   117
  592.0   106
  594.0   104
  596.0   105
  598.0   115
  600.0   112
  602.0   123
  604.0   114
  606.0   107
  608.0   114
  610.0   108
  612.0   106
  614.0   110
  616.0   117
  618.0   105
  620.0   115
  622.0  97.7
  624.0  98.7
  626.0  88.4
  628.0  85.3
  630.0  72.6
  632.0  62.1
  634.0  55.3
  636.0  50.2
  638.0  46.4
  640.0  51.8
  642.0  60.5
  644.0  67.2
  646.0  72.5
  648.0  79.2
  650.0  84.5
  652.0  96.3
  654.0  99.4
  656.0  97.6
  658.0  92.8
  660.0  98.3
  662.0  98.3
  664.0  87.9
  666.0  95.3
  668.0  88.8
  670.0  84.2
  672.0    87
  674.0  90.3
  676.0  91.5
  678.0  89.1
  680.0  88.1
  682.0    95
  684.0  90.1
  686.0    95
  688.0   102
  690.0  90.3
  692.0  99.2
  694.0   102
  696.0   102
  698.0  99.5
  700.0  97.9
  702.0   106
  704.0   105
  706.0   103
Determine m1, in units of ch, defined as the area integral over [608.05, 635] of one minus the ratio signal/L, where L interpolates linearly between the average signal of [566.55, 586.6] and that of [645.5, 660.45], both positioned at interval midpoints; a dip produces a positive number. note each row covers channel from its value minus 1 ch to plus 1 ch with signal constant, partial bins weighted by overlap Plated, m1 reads 0.61 ch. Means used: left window 105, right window 90.4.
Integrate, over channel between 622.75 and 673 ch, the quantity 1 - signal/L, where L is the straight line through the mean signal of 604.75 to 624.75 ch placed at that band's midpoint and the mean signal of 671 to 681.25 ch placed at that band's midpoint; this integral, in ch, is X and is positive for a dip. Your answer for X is 8.9 ch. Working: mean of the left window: 108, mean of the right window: 89.3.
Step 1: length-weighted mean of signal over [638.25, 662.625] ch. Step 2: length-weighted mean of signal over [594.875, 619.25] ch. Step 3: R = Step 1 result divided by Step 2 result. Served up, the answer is 0.7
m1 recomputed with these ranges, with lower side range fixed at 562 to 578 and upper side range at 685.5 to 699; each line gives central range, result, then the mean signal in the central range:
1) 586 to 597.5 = 0.1 ch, 107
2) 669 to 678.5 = 1.1 ch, 88.4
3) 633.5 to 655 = 7.0 ch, 69.7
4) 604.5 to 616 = -0.4 ch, 110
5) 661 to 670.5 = 0.9 ch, 91.3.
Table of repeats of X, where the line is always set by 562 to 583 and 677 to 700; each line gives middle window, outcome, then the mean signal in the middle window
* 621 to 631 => 1.3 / 88.5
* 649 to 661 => 0.5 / 94.8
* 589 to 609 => -1.3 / 112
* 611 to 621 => -0.7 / 111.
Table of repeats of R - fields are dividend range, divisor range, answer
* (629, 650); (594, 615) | 0.57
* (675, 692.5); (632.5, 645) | 1.68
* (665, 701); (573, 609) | 0.87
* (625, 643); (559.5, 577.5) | 0.58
